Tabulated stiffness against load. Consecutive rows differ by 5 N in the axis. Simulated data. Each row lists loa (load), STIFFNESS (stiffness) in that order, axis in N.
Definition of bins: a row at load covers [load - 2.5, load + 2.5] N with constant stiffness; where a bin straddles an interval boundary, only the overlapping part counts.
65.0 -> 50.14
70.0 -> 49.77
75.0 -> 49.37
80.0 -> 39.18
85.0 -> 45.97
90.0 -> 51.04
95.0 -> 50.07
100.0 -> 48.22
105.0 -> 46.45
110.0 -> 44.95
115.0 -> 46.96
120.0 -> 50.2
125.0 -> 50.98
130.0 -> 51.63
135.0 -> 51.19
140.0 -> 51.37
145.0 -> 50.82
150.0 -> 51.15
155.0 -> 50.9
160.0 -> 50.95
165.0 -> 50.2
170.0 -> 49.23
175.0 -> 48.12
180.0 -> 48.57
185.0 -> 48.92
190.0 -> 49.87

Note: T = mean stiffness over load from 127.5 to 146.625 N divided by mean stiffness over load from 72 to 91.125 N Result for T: 1.11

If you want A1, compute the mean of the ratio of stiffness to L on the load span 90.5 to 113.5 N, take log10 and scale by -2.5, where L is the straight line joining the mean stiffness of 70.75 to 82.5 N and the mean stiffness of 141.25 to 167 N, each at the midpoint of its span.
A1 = -0.02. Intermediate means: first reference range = 45.1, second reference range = 50.8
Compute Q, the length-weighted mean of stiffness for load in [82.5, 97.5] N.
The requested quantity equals 49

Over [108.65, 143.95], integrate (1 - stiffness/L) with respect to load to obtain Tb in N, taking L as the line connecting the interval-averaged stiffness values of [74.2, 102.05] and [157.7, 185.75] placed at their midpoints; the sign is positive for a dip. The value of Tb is -1.2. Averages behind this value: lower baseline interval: 47.2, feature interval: 49.8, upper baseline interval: 49.3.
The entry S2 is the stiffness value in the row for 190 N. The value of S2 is 49.87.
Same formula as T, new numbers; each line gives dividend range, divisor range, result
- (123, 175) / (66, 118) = 1.07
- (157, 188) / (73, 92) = 1.07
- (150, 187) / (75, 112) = 1.06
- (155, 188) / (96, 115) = 1.06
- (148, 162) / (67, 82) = 1.10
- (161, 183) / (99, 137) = 1.01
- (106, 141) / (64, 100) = 1.03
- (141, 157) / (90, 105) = 1.04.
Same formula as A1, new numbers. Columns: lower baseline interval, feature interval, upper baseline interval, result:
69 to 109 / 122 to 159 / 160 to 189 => -0.06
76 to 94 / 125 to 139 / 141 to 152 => -0.03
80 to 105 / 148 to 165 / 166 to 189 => -0.05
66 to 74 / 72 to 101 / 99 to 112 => 0.02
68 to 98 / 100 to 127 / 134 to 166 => 0.03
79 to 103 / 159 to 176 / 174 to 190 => -0.02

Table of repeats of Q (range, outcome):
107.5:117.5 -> 46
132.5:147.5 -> 51.1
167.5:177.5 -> 48.7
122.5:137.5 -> 51.3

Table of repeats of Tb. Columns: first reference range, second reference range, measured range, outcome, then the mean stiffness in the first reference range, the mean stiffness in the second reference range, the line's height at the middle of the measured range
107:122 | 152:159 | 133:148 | -0.5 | 47.2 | 50.9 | 49.6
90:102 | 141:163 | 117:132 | -0.1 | 49.6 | 51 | 50.3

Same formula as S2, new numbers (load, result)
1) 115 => 46.96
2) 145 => 50.82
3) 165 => 50.2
